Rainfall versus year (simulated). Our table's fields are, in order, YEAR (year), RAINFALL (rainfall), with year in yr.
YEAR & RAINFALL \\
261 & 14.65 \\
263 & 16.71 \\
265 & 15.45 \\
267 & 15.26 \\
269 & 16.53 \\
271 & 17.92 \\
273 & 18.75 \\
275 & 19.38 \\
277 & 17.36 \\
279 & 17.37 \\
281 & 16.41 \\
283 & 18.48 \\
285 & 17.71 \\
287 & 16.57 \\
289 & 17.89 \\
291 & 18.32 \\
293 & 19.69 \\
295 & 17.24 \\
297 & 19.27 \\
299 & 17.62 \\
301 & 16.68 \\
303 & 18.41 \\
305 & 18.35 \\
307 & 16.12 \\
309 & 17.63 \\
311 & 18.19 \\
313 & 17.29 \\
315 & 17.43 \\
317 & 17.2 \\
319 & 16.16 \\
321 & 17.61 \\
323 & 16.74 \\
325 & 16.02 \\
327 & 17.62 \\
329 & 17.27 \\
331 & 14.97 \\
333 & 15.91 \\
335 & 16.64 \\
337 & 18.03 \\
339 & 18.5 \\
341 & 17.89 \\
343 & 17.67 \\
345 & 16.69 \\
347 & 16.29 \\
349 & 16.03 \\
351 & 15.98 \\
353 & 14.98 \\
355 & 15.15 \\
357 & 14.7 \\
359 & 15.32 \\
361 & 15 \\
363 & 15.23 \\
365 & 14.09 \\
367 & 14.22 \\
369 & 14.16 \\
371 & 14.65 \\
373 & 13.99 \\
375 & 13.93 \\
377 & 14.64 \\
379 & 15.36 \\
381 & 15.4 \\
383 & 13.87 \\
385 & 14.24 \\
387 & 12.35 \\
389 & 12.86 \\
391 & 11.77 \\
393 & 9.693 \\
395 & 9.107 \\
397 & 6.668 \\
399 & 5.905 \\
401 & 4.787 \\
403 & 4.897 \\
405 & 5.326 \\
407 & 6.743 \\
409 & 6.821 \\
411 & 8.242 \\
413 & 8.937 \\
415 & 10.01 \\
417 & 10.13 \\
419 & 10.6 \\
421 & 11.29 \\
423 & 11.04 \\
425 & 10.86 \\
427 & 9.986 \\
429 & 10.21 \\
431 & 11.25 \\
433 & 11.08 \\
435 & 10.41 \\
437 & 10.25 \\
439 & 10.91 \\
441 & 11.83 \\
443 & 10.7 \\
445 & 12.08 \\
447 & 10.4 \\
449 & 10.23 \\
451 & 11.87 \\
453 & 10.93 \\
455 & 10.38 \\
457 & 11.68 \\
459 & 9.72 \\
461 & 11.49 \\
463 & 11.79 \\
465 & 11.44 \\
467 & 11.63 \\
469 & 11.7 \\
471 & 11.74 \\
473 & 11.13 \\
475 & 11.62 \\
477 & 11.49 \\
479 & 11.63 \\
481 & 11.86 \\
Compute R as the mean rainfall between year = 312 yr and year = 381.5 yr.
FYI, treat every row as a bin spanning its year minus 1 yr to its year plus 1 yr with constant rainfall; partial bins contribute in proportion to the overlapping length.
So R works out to 16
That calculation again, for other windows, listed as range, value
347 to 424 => 11.9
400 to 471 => 10.1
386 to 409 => 8.13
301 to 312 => 17.6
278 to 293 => 17.7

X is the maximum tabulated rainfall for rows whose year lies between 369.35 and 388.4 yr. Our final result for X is 15.4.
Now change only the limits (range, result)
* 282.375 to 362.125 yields 19.69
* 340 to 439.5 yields 17.89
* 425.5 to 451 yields 12.08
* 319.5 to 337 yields 18.03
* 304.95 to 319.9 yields 18.35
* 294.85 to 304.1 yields 19.27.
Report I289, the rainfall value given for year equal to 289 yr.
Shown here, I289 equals 17.89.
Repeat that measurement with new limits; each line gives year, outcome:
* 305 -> 18.35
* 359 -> 15.32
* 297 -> 19.27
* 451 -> 11.87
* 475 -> 11.62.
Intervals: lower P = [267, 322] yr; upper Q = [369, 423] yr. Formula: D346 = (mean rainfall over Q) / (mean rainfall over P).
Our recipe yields 0.6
